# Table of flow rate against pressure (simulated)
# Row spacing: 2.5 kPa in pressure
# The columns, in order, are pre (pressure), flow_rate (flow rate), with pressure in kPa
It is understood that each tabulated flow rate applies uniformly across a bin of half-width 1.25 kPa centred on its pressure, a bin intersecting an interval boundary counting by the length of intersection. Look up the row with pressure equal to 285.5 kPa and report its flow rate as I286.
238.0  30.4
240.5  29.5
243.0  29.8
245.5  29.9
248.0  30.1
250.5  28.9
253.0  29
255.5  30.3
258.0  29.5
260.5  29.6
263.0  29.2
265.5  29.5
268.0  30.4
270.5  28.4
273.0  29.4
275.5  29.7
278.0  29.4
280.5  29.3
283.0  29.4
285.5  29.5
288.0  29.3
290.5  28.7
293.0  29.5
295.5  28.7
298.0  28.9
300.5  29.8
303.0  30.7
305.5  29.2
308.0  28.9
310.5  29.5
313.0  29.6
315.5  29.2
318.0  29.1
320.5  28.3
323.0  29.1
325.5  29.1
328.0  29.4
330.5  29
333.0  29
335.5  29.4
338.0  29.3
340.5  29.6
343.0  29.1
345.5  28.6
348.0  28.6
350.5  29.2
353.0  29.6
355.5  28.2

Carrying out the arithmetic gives 29.5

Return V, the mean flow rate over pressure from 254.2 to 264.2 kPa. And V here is 29.6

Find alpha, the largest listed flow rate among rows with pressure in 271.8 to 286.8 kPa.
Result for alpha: 29.7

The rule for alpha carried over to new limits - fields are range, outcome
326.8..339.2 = 29.4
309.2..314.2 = 29.6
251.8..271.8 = 30.4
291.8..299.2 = 29.5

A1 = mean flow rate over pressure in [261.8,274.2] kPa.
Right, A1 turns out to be 29.4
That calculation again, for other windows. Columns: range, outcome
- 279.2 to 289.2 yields 29.4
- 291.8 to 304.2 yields 29.5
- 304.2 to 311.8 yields 29.2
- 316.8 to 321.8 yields 28.7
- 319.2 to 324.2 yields 28.7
